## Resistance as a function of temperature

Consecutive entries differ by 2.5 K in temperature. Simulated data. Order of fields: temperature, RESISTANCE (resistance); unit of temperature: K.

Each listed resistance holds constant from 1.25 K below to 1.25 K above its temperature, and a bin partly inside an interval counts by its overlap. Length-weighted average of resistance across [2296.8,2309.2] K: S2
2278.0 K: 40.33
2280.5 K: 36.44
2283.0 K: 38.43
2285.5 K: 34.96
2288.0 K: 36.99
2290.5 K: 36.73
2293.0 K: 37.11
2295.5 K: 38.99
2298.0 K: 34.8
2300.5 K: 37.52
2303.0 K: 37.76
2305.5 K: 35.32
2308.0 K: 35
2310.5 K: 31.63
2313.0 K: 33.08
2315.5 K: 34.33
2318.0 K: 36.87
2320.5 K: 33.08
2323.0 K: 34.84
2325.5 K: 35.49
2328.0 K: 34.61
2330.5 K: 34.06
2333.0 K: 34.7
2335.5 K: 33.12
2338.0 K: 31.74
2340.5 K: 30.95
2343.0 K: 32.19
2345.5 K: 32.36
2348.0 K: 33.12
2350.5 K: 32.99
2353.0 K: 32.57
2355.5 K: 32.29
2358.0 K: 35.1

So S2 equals 36.1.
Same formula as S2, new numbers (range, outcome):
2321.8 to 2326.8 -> 35.2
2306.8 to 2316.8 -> 33.5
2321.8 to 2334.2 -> 34.7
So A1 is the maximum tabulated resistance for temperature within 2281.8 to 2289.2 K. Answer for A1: 38.43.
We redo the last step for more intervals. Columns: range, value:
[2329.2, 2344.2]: 34.7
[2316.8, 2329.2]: 36.87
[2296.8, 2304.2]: 37.76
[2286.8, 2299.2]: 38.99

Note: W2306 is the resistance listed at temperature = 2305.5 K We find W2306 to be 35.32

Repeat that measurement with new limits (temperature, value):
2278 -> 40.33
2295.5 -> 38.99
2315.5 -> 34.33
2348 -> 33.12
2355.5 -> 32.29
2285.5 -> 34.96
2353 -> 32.57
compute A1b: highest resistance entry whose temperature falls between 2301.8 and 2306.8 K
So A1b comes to 37.76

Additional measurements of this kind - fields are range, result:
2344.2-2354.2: 33.12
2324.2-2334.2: 35.49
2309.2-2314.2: 33.08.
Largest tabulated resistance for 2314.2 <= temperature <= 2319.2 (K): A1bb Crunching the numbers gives 36.87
